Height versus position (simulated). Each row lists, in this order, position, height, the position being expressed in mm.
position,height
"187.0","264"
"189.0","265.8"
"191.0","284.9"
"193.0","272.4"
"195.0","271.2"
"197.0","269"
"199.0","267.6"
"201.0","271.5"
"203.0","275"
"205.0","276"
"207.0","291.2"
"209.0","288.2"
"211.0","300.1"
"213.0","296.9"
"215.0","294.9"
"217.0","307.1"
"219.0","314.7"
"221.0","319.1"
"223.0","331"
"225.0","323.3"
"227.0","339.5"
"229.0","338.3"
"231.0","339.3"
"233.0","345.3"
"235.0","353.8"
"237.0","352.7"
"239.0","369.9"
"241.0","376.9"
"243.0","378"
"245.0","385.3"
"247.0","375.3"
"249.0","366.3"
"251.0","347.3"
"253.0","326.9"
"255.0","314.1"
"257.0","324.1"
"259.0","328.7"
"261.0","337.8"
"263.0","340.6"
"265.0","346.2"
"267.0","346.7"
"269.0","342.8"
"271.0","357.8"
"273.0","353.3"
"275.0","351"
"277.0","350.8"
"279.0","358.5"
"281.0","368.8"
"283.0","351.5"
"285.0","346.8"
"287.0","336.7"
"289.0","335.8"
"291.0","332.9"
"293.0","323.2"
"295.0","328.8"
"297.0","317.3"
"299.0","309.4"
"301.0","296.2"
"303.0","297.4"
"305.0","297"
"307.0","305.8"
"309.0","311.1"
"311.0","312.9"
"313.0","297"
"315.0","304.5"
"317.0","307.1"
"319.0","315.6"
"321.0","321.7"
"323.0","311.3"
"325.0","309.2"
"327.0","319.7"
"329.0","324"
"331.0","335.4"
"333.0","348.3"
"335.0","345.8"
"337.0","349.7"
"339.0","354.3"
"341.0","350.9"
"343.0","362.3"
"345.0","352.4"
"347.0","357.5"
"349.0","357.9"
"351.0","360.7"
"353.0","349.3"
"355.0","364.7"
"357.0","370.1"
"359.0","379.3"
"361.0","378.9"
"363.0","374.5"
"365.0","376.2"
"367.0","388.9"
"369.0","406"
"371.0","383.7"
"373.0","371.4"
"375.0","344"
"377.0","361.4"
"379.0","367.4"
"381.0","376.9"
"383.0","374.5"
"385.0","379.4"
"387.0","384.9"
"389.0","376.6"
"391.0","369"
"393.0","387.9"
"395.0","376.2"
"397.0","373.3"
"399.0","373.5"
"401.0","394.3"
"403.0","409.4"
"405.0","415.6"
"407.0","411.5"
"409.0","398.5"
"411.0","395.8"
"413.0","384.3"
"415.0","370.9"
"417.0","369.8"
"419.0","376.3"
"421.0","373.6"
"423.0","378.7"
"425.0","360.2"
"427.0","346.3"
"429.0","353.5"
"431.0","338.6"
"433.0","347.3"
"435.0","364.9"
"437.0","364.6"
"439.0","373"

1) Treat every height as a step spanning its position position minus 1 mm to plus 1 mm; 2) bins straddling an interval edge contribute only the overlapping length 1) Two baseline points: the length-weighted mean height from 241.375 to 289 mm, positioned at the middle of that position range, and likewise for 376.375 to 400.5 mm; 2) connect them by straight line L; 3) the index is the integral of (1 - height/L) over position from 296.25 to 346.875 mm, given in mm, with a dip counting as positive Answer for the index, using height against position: 5.4 mm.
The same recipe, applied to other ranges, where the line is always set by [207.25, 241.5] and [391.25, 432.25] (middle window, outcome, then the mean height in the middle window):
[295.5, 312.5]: 2.09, 306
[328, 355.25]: 0.69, 351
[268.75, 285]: -0.60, 354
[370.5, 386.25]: 0.01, 370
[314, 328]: 1.63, 313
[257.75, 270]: -0.07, 340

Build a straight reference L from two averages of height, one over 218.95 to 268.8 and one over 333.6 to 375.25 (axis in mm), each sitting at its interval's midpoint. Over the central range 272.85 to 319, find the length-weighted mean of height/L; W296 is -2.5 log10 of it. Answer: 0.10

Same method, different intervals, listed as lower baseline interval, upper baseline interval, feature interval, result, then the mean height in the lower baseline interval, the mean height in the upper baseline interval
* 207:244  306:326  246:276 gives -0.070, 331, 310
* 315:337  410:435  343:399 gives -0.085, 324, 366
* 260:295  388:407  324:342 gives 0.085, 345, 388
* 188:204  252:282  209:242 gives -0.096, 272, 343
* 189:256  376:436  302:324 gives 0.133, 319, 376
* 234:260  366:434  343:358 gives 0.031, 354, 377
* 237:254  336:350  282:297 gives 0.079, 365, 355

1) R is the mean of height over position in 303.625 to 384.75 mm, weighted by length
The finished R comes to 347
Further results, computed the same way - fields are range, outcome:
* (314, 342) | 328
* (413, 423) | 374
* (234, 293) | 350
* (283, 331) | 317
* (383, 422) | 385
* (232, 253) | 363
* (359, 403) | 378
